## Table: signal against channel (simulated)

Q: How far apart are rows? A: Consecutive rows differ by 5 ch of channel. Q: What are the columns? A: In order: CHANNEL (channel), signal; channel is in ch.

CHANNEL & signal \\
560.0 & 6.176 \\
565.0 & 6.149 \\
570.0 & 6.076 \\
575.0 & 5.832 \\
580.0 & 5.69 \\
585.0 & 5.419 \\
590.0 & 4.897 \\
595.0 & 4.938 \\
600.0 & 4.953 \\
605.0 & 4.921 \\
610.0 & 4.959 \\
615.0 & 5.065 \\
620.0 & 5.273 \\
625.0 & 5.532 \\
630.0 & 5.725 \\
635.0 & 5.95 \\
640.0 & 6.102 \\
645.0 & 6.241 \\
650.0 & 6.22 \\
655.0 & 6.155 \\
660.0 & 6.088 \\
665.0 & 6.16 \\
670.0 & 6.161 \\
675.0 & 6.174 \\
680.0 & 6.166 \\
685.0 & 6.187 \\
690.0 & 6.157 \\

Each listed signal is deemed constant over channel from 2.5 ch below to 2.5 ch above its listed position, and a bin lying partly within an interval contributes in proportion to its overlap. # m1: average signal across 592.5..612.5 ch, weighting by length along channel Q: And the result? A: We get 4.94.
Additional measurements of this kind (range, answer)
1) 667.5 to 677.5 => 6.17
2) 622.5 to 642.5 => 5.83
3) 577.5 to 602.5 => 5.18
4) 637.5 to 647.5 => 6.17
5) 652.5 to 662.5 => 6.12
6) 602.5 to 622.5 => 5.05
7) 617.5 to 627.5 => 5.4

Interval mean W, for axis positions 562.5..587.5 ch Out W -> 5.83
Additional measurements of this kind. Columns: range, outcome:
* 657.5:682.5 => 6.15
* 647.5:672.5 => 6.16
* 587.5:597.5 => 4.92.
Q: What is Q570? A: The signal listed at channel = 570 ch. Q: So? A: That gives 6.076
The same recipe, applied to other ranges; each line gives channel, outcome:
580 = 5.69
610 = 4.959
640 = 6.102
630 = 5.725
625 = 5.532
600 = 4.953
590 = 4.897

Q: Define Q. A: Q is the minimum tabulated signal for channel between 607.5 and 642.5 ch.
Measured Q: 4.959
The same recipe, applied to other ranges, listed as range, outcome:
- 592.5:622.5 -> 4.921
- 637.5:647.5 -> 6.102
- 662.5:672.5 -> 6.16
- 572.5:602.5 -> 4.897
